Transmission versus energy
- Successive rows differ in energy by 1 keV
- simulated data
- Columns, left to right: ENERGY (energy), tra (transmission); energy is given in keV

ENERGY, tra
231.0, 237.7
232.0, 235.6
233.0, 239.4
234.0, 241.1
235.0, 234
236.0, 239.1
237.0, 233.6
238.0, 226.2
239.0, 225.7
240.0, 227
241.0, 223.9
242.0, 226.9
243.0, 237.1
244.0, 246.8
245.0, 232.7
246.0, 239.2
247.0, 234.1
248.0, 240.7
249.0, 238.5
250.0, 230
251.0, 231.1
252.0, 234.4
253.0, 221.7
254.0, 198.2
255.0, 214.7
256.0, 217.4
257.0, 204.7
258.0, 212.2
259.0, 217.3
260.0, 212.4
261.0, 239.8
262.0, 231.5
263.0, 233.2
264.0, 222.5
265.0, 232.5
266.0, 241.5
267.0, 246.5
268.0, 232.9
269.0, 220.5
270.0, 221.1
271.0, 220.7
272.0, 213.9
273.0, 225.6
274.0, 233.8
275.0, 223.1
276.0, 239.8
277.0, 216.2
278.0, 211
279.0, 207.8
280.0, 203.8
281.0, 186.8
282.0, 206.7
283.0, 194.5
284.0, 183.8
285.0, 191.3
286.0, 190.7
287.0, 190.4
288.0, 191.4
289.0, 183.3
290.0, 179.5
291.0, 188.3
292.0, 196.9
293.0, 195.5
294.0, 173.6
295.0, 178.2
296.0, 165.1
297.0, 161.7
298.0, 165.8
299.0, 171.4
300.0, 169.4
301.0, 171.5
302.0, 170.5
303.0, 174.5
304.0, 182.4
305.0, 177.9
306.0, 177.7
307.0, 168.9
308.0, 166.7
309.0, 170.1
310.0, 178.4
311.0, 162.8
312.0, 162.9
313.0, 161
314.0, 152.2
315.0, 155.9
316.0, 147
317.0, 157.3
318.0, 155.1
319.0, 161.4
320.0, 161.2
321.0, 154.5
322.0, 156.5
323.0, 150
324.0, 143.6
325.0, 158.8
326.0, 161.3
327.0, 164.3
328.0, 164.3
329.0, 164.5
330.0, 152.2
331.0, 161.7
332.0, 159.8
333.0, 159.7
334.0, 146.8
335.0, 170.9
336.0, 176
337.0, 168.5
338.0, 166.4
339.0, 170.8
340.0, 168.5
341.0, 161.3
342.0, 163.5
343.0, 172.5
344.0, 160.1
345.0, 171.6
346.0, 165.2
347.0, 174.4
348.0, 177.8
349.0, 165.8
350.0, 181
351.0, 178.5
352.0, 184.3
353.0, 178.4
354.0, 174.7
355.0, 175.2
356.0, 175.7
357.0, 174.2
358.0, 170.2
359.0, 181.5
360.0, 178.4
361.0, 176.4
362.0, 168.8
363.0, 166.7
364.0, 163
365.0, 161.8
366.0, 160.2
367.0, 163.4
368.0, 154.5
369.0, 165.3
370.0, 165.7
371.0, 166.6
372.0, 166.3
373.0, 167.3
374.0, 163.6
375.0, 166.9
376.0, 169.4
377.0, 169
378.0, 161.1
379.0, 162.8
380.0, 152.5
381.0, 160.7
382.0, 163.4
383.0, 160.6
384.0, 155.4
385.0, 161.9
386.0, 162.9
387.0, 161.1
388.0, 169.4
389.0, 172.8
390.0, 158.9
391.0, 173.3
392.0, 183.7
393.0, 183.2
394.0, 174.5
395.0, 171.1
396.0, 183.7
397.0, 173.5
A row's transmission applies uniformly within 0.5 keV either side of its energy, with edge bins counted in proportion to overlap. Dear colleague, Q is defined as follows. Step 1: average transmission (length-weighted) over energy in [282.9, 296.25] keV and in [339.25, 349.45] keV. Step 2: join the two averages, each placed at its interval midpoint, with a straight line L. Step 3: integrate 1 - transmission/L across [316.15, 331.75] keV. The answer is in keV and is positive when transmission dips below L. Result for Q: 1.5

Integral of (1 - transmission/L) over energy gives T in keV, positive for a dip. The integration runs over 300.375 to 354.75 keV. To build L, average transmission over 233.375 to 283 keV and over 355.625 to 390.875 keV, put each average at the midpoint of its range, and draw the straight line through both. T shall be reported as 6.7 keV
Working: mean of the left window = 225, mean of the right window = 166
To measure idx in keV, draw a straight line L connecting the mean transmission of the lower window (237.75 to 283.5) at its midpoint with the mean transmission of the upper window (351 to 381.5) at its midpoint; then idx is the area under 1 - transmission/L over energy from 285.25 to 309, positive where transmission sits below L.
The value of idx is 3.1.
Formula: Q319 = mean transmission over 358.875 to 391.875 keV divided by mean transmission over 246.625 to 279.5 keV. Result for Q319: 0.7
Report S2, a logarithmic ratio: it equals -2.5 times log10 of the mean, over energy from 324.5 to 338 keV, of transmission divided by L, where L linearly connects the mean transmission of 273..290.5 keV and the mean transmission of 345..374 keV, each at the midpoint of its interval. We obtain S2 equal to 0.13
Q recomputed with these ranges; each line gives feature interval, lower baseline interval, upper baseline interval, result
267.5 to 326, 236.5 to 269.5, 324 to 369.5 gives 5.21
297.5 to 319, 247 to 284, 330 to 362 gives 3.07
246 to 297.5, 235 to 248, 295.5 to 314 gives -2.27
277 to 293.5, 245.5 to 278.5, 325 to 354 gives 1.10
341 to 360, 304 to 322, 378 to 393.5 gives -1.04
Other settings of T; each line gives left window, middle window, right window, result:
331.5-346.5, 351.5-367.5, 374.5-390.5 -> -0.75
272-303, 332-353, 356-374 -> 0.68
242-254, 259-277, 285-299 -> -1.60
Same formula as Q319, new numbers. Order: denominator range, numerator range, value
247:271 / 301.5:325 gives 0.72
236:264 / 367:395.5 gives 0.73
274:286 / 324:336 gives 0.78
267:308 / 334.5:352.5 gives 0.88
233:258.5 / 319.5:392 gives 0.73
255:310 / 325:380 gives 0.84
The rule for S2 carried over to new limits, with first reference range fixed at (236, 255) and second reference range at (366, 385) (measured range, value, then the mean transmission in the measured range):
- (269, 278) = -0.04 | 223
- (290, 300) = 0.16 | 177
